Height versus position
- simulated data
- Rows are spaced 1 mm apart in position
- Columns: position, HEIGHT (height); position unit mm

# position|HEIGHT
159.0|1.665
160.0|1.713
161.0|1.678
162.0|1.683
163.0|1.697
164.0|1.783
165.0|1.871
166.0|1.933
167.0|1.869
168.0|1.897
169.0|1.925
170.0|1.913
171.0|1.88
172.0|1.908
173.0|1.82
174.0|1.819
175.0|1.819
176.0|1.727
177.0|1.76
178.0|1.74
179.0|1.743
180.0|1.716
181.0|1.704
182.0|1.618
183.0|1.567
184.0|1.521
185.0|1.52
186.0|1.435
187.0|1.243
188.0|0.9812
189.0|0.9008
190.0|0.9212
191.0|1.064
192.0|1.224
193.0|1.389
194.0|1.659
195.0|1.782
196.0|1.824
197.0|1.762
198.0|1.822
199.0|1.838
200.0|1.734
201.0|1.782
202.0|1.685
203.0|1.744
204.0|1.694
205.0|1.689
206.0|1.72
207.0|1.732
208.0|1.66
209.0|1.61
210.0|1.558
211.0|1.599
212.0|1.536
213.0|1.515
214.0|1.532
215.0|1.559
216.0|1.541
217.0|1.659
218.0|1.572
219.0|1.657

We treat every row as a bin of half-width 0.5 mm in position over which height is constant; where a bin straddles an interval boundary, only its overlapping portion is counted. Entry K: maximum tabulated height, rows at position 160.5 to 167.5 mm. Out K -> 1.933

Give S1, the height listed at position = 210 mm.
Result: 1.558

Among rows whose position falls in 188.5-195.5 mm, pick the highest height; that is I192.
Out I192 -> 1.782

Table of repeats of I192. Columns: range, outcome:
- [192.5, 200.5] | 1.838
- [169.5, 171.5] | 1.913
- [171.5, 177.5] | 1.908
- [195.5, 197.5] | 1.824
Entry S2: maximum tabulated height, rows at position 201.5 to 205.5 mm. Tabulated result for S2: 1.744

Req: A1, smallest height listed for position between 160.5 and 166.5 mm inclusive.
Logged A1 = 1.678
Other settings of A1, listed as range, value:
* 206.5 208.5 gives 1.66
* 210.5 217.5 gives 1.515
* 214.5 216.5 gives 1.541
